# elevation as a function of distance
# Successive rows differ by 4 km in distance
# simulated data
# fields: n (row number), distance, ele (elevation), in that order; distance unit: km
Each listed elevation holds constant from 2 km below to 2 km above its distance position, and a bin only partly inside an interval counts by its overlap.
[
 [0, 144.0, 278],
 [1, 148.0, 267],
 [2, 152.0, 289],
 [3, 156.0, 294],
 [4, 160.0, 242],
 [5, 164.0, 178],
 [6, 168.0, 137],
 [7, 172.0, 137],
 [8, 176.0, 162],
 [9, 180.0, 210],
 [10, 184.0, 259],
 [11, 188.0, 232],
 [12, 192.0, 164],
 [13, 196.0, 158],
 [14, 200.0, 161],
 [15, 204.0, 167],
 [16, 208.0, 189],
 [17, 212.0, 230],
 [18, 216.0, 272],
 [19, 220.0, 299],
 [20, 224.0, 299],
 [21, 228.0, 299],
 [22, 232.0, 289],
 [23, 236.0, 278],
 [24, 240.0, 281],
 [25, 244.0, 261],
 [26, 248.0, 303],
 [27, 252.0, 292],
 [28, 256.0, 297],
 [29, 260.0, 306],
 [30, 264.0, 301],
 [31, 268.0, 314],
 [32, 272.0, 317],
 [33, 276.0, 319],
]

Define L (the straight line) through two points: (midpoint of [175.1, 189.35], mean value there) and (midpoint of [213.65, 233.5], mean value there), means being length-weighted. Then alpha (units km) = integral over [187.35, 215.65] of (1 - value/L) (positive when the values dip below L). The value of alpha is 7.2 km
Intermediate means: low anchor 219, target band 189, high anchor 291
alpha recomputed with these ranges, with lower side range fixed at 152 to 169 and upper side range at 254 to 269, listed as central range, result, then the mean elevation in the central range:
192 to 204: 4.40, 162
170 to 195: 5.23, 193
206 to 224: 1.04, 253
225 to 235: -0.48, 293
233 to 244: 0.35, 277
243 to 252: 0.20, 287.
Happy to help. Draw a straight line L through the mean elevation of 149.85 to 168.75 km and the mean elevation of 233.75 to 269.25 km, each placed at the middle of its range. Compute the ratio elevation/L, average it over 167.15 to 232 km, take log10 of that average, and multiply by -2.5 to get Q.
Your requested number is 0.214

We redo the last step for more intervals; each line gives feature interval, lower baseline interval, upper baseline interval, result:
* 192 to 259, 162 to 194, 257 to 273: 0.01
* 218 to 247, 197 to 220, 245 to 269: -0.14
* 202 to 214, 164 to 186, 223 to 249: 0.22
